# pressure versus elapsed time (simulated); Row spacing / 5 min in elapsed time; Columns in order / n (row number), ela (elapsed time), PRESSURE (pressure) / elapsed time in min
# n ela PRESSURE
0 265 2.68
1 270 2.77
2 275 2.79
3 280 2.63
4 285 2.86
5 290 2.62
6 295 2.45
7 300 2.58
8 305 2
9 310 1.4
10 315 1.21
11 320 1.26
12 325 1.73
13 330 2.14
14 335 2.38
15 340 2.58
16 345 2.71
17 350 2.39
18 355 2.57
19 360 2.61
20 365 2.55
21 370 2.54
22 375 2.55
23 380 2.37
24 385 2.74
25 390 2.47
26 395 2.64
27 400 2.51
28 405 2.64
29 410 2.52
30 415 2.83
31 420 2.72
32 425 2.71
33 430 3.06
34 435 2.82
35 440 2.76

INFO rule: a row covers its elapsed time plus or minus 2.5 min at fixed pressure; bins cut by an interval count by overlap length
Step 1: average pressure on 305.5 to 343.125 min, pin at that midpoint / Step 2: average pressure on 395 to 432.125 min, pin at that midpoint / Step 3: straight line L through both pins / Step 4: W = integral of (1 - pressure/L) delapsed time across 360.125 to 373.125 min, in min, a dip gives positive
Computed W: -1.8 min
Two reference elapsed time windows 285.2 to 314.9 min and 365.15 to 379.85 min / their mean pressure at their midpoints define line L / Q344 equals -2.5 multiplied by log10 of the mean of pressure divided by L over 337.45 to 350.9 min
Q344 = -0.08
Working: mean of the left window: 2.18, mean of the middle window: 2.58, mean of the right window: 2.52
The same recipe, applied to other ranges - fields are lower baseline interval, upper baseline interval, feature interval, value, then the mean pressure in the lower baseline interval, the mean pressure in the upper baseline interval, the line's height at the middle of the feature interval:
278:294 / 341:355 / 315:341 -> 0.33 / 2.68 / 2.56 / 2.6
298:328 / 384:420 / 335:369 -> -0.22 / 1.69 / 2.62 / 2.1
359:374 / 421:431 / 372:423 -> 0.04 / 2.56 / 2.83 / 2.7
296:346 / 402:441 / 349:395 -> -0.07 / 1.99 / 2.75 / 2.38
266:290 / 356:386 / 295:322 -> 0.45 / 2.74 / 2.55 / 2.68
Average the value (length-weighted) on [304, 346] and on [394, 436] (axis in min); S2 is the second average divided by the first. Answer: 1.43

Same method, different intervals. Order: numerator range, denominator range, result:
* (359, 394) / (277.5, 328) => 1.23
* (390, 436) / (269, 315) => 1.14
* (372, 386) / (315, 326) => 1.81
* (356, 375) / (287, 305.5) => 1.04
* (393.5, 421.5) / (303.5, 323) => 1.83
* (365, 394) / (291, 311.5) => 1.17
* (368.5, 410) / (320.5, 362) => 1.10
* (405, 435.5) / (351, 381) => 1.09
